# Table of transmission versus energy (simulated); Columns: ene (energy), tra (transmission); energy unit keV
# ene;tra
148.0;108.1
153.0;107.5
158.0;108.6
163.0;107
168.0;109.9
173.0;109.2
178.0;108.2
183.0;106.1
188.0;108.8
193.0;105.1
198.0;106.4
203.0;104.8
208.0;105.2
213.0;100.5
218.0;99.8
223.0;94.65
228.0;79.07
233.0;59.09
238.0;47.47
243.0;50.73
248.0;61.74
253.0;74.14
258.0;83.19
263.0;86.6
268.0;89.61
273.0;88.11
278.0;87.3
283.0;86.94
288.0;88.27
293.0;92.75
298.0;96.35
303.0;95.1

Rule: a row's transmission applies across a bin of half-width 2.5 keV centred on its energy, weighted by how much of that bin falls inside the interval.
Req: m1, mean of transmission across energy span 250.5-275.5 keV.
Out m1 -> 84.3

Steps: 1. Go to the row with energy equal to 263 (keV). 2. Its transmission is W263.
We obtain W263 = 86.6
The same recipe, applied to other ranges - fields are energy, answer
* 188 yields 108.8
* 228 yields 79.07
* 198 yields 106.4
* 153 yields 107.5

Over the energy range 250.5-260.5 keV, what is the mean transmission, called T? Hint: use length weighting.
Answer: 78.7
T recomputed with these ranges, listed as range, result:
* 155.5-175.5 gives 109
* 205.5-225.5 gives 100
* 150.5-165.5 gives 108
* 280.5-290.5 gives 87.6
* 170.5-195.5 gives 107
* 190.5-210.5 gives 105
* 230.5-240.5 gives 53.3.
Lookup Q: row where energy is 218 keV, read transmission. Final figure 99.8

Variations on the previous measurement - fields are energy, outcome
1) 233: 59.09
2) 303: 95.1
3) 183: 106.1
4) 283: 86.94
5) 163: 107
